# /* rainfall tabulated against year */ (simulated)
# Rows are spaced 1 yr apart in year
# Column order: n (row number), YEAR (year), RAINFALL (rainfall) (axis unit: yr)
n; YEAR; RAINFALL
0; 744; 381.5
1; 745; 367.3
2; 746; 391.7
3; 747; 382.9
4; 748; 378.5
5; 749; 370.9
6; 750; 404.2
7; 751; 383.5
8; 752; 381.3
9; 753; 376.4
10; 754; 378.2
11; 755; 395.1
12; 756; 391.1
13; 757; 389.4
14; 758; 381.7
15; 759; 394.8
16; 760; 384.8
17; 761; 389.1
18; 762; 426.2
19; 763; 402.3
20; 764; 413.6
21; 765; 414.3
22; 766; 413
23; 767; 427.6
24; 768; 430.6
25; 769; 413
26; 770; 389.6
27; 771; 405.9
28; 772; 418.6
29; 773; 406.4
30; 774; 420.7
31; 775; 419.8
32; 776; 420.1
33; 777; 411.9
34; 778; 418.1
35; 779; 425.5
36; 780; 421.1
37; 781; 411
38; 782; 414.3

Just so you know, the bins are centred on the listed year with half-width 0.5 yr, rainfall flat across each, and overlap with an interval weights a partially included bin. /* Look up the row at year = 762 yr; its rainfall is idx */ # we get 426.2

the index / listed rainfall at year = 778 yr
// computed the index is 418.1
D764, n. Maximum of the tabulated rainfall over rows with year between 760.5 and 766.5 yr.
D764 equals 426.2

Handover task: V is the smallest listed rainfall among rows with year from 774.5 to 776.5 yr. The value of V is 419.8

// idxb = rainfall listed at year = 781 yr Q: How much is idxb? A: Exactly 411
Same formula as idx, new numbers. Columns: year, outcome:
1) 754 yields 378.2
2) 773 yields 406.4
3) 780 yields 421.1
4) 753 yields 376.4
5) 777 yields 411.9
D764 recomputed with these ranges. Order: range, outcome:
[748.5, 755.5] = 404.2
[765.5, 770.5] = 430.6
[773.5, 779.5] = 425.5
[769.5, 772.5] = 418.6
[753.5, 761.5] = 395.1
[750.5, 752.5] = 383.5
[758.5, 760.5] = 394.8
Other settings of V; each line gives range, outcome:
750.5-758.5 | 376.4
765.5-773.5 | 389.6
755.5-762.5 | 381.7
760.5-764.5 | 389.1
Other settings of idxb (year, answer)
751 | 383.5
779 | 425.5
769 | 413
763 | 402.3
